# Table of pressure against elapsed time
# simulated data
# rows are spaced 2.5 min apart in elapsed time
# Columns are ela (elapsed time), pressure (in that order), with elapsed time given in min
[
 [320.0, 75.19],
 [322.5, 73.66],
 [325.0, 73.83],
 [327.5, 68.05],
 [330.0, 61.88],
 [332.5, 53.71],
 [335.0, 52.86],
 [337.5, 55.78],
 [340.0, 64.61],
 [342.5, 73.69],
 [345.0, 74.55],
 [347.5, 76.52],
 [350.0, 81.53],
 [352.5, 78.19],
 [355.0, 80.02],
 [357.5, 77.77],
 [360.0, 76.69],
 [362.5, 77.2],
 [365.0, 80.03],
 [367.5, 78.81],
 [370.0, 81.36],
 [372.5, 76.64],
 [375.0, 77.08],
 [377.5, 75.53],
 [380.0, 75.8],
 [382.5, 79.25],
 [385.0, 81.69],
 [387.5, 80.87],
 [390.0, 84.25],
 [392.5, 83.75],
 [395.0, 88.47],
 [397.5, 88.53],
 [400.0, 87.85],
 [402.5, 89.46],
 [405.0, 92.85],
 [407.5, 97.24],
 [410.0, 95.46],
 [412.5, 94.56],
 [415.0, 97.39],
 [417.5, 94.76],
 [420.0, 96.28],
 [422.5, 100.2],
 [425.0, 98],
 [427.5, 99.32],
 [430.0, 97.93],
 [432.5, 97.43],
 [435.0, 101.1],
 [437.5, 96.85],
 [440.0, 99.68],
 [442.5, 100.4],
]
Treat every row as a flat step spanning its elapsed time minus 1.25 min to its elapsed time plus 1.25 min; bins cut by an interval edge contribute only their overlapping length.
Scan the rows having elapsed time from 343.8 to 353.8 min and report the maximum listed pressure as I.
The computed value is 81.53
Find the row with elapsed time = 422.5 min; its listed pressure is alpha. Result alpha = 100.2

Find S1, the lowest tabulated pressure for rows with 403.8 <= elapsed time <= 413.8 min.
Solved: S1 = 92.85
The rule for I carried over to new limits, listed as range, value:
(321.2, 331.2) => 73.83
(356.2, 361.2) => 77.77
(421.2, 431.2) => 100.2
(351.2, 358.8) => 80.02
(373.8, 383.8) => 79.25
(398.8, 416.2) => 97.39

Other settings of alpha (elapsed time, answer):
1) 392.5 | 83.75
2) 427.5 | 99.32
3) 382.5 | 79.25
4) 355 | 80.02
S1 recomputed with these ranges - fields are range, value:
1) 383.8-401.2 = 80.87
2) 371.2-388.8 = 75.53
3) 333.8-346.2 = 52.86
